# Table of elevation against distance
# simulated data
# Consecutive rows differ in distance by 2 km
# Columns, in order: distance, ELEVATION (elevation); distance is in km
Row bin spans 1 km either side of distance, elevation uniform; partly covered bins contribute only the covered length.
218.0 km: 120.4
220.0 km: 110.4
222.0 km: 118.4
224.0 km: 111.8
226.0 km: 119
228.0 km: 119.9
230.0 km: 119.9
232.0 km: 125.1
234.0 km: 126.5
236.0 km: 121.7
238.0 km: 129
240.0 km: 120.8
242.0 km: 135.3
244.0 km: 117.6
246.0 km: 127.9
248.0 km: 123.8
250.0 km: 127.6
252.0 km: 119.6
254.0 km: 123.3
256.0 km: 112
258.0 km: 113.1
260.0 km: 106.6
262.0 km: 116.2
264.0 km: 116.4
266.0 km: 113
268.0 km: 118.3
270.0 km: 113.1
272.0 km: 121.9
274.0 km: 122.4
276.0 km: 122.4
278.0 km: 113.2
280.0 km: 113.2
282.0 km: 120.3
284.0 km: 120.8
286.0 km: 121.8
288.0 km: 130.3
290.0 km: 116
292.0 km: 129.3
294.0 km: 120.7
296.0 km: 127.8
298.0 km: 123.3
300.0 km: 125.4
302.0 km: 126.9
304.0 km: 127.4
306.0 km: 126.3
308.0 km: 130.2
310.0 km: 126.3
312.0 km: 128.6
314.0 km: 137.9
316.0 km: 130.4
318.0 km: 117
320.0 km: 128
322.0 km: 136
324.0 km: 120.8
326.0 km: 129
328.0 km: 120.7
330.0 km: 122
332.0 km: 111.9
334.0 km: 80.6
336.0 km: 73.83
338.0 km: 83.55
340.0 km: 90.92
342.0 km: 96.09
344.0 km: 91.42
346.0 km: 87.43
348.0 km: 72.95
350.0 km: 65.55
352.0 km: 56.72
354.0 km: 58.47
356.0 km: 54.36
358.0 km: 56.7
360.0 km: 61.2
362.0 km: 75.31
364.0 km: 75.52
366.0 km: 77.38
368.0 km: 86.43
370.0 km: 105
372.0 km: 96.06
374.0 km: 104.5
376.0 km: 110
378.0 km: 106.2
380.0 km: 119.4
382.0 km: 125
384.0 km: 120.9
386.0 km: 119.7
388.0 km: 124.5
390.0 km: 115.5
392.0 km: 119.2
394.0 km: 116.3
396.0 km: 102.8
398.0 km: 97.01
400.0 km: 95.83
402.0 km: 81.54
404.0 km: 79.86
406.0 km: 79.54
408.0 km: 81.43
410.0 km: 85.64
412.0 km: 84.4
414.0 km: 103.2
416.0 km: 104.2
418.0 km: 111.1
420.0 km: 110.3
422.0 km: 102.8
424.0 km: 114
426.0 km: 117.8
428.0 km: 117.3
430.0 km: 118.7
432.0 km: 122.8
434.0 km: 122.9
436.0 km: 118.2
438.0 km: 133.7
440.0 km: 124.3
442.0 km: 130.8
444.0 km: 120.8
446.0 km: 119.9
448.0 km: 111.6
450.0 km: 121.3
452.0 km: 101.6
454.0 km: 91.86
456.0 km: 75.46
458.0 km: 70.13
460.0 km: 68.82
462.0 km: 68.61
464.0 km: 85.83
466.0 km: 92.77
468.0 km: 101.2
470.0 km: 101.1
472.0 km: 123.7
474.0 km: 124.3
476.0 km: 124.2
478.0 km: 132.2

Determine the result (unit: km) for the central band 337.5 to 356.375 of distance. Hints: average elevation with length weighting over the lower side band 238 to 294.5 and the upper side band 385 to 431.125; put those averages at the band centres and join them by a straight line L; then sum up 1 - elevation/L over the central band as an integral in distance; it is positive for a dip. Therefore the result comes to 5.9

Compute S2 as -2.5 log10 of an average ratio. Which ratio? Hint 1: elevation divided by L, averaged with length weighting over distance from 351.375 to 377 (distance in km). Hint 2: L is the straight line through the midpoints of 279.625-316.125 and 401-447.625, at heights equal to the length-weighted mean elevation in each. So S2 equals 0.424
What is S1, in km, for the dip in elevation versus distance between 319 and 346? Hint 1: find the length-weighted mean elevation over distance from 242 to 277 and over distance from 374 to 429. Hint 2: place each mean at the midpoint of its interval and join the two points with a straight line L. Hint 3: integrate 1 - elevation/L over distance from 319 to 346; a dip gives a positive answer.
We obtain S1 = 1.5 km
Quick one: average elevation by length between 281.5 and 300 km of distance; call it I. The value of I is 124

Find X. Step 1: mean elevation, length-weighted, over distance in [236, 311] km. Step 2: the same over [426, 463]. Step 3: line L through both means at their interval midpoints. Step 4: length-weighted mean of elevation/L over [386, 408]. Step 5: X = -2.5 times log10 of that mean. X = 0.11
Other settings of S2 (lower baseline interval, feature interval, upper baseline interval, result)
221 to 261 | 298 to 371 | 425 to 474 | 0.15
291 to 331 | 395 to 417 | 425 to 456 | 0.30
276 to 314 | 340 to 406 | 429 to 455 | 0.30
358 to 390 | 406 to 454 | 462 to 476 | -0.09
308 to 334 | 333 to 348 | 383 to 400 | 0.38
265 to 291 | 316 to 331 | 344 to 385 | -0.23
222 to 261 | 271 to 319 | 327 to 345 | -0.16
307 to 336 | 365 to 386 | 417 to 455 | 0.13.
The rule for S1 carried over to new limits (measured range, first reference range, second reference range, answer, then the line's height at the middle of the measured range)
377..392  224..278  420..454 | -0.05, 118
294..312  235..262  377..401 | -1.25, 118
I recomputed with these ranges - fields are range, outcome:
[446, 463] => 90.5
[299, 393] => 103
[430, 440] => 124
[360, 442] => 105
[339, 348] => 89.4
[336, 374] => 77.9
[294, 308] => 126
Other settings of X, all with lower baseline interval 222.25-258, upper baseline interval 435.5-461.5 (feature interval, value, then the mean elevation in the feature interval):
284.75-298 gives -0.05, 124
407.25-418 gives 0.16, 93.8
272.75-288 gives -0.01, 120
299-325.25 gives -0.10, 128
